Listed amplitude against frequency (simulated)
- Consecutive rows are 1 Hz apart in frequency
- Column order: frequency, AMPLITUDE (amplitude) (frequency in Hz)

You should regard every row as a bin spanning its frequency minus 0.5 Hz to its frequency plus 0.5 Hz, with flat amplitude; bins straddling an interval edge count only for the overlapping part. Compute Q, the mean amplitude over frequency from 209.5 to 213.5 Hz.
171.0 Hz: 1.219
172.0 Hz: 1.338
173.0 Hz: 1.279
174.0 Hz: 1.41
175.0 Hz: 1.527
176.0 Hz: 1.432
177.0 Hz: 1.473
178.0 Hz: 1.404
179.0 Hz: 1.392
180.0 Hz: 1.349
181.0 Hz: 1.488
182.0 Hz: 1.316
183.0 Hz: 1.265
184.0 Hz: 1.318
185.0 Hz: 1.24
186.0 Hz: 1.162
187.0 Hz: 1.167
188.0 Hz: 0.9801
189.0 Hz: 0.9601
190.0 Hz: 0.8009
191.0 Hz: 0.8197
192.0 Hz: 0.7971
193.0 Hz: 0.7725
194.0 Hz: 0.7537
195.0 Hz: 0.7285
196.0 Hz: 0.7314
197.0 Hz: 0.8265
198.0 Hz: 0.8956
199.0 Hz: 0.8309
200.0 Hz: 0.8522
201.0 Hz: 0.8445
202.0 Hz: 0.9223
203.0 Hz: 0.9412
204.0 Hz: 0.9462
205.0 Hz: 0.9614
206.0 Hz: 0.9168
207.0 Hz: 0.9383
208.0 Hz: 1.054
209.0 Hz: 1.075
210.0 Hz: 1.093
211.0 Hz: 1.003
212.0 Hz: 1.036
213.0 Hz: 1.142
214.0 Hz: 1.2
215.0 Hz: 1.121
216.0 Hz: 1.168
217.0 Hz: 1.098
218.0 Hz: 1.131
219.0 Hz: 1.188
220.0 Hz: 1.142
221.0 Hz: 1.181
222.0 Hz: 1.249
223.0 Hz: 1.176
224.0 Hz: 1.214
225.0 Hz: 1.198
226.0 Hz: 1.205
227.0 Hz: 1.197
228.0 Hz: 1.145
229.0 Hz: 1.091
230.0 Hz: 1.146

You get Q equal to 1.07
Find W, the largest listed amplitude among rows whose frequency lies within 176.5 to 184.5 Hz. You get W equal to 1.488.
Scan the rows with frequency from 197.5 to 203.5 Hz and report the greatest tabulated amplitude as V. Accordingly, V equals 0.9412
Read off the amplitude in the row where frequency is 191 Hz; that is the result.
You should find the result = 0.8197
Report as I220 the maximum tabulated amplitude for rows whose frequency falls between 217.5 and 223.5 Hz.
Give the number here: 1.249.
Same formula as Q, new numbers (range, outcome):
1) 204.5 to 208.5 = 0.968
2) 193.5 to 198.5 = 0.787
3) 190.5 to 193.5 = 0.796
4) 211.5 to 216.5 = 1.13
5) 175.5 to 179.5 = 1.43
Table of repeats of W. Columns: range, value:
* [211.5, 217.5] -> 1.2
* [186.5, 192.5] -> 1.167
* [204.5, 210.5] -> 1.093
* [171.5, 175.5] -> 1.527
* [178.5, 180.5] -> 1.392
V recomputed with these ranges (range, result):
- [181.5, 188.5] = 1.318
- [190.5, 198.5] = 0.8956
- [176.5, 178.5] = 1.473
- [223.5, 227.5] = 1.214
